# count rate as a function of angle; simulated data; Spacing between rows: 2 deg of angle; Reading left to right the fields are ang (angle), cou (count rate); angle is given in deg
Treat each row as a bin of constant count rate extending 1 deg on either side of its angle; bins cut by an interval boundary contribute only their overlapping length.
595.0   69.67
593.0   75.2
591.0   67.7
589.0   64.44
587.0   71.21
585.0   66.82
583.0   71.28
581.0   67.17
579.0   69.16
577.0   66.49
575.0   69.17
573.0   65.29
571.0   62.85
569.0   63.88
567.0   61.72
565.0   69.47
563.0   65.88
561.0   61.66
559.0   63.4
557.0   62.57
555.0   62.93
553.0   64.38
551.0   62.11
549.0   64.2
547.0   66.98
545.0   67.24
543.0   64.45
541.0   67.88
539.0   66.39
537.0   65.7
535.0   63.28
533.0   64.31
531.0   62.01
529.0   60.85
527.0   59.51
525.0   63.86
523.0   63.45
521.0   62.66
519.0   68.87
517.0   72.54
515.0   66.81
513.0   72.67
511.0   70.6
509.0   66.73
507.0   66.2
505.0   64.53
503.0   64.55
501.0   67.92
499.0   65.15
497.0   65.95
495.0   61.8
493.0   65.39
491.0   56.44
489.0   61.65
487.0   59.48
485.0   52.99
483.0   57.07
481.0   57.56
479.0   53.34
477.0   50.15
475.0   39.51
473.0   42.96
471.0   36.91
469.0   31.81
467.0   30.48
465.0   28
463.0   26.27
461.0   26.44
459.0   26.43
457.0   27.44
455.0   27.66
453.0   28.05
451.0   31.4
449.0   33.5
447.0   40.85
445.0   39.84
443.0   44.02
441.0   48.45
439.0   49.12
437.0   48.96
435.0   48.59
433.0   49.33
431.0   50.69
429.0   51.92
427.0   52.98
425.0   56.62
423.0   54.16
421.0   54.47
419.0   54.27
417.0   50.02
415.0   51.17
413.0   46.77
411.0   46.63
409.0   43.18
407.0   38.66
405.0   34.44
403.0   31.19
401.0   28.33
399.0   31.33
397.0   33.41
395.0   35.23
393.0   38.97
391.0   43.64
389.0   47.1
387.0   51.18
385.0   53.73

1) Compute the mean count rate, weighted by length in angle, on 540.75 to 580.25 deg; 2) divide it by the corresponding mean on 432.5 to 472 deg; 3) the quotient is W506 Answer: 1.81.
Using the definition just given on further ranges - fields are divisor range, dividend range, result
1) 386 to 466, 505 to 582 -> 1.58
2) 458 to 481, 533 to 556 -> 1.78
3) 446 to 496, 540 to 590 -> 1.56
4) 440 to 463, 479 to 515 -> 1.88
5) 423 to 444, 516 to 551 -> 1.29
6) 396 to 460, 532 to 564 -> 1.53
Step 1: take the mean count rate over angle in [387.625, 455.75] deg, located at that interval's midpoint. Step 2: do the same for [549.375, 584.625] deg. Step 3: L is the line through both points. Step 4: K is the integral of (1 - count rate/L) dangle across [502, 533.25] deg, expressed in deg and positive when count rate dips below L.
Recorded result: -4.3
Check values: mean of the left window 43.2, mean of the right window 65.3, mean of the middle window 65.7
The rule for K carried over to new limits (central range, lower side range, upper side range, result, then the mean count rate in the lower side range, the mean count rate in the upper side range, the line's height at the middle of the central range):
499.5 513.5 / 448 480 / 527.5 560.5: -4.9 deg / 33.8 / 64.2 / 49.9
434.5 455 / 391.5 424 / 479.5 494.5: 3.8 deg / 42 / 58.6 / 49.8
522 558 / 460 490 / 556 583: -3.3 deg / 43.6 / 65.5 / 58.7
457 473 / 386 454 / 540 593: 6.5 deg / 43.8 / 66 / 50.6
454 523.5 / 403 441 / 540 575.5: 4.9 deg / 48.5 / 64.7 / 56.5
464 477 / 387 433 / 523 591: 4.2 deg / 44.6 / 65.1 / 53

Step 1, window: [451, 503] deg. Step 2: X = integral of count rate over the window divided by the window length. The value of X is 46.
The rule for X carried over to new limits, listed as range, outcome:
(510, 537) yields 65.5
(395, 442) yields 45.6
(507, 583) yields 65.5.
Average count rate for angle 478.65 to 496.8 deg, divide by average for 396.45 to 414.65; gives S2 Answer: 1.6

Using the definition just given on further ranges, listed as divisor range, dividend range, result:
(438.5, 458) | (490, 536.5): 1.77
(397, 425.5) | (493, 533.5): 1.50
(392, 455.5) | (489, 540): 1.51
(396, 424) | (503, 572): 1.52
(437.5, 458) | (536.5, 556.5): 1.75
